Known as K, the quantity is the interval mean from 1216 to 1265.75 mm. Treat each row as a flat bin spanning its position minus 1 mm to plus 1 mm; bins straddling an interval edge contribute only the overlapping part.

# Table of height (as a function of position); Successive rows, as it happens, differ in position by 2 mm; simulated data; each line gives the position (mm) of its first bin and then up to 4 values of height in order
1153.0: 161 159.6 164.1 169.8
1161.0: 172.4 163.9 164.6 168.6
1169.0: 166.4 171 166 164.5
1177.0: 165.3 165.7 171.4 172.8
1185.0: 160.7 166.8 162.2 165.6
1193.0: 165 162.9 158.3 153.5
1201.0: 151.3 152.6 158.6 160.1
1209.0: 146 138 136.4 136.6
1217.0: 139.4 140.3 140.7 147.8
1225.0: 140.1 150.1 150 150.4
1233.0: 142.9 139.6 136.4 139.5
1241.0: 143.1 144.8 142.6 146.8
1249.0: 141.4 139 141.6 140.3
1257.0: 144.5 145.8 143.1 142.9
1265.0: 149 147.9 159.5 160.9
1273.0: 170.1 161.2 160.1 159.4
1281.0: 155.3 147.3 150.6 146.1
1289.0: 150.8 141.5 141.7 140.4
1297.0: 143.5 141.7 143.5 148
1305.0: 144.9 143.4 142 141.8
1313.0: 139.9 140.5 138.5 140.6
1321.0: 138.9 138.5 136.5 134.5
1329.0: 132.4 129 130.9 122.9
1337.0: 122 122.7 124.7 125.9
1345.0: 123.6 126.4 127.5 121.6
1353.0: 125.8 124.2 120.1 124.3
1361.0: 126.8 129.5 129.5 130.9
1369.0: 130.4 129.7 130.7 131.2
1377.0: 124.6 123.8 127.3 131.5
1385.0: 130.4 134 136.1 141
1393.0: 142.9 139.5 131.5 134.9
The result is 143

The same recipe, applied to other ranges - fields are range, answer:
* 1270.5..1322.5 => 147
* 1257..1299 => 150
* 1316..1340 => 132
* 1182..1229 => 152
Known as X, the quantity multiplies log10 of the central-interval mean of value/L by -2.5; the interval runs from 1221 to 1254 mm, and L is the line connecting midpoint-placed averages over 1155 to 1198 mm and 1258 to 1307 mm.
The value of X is 0.10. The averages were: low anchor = 166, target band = 143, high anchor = 150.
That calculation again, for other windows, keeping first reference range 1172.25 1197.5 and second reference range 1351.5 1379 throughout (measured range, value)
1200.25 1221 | 0.10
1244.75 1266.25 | 0.05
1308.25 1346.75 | 0.02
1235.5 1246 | 0.09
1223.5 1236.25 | 0.07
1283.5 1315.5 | -0.02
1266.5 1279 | -0.10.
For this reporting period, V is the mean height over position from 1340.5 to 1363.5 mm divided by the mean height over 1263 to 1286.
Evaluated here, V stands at 0.8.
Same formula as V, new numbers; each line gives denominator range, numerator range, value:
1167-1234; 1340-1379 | 0.82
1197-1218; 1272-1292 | 1.04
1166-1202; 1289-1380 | 0.81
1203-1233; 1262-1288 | 1.06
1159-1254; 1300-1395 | 0.86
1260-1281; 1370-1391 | 0.84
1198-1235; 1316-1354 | 0.89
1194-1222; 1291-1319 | 0.96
